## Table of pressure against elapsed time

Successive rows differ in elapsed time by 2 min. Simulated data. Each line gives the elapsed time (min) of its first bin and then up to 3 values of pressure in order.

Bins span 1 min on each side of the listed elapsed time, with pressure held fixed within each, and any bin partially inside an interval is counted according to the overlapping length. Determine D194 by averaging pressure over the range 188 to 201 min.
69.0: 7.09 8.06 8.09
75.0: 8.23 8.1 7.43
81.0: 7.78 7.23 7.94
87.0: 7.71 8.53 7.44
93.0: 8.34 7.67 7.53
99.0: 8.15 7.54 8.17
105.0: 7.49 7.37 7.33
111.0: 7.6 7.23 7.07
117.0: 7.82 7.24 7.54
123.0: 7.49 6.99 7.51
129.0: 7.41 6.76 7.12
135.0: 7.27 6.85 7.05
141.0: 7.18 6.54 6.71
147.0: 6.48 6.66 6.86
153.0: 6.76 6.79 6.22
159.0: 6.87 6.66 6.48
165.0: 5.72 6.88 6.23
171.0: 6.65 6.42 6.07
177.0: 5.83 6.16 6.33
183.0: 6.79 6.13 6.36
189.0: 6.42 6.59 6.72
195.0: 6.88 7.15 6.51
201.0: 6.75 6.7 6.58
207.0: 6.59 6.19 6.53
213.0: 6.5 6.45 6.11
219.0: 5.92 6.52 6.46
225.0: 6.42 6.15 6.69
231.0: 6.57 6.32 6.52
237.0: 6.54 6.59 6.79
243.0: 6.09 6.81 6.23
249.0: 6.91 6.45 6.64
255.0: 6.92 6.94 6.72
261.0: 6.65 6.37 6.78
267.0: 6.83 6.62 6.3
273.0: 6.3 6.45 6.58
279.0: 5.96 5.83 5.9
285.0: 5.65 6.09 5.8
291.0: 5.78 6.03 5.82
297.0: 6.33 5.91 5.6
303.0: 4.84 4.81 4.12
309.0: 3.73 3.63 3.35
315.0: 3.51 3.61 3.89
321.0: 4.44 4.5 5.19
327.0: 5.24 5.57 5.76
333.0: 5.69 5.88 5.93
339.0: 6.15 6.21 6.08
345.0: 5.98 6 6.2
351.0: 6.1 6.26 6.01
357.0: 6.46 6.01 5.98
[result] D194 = 6.71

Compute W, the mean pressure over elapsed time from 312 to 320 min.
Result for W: 3.59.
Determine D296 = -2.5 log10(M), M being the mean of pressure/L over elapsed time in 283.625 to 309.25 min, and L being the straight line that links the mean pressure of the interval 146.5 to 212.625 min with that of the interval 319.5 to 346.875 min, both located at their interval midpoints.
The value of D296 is 0.06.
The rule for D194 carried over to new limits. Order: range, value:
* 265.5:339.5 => 5.4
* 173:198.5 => 6.45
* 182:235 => 6.5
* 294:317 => 4.65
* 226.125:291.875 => 6.42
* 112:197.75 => 6.76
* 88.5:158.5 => 7.27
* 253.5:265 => 6.72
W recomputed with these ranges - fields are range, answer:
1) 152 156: 6.78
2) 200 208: 6.65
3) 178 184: 6.43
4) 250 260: 6.73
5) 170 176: 6.38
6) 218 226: 6.33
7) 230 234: 6.45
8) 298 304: 5.45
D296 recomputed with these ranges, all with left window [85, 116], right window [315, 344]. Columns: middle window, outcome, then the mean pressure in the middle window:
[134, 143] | 0.04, 7.03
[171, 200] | 0.05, 6.46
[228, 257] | -0.07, 6.59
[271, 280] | -0.09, 6.32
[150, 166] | 0.08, 6.54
